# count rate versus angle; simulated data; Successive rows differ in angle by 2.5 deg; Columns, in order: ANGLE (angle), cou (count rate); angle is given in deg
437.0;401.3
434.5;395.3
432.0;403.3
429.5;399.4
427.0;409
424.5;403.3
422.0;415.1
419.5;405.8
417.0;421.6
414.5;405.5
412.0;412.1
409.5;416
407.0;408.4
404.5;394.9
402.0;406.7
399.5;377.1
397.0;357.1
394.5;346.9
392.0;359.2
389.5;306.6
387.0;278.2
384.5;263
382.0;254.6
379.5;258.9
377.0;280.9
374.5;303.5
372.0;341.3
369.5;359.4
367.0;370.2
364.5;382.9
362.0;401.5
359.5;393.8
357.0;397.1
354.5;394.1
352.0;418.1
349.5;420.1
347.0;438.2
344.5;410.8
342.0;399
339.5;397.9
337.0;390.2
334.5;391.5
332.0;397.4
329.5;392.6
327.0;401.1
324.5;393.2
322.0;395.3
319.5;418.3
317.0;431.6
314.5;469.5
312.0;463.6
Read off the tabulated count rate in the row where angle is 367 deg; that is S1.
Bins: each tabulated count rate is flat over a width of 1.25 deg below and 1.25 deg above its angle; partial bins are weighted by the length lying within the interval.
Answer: 370.2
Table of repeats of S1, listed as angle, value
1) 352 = 418.1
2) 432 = 403.3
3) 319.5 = 418.3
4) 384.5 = 263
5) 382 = 254.6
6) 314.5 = 469.5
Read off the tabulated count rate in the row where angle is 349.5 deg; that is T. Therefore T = 420.1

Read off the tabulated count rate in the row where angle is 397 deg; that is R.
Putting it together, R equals 357.1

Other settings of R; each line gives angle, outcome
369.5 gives 359.4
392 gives 359.2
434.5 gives 395.3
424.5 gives 403.3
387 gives 278.2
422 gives 415.1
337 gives 390.2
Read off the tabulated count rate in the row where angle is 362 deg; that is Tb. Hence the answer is 401.5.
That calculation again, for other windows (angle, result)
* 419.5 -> 405.8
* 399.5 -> 377.1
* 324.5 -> 393.2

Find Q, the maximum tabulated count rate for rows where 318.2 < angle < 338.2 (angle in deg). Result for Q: 418.3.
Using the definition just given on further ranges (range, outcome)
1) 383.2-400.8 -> 377.1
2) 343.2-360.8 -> 438.2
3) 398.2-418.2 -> 421.6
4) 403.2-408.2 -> 408.4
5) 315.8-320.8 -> 431.6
